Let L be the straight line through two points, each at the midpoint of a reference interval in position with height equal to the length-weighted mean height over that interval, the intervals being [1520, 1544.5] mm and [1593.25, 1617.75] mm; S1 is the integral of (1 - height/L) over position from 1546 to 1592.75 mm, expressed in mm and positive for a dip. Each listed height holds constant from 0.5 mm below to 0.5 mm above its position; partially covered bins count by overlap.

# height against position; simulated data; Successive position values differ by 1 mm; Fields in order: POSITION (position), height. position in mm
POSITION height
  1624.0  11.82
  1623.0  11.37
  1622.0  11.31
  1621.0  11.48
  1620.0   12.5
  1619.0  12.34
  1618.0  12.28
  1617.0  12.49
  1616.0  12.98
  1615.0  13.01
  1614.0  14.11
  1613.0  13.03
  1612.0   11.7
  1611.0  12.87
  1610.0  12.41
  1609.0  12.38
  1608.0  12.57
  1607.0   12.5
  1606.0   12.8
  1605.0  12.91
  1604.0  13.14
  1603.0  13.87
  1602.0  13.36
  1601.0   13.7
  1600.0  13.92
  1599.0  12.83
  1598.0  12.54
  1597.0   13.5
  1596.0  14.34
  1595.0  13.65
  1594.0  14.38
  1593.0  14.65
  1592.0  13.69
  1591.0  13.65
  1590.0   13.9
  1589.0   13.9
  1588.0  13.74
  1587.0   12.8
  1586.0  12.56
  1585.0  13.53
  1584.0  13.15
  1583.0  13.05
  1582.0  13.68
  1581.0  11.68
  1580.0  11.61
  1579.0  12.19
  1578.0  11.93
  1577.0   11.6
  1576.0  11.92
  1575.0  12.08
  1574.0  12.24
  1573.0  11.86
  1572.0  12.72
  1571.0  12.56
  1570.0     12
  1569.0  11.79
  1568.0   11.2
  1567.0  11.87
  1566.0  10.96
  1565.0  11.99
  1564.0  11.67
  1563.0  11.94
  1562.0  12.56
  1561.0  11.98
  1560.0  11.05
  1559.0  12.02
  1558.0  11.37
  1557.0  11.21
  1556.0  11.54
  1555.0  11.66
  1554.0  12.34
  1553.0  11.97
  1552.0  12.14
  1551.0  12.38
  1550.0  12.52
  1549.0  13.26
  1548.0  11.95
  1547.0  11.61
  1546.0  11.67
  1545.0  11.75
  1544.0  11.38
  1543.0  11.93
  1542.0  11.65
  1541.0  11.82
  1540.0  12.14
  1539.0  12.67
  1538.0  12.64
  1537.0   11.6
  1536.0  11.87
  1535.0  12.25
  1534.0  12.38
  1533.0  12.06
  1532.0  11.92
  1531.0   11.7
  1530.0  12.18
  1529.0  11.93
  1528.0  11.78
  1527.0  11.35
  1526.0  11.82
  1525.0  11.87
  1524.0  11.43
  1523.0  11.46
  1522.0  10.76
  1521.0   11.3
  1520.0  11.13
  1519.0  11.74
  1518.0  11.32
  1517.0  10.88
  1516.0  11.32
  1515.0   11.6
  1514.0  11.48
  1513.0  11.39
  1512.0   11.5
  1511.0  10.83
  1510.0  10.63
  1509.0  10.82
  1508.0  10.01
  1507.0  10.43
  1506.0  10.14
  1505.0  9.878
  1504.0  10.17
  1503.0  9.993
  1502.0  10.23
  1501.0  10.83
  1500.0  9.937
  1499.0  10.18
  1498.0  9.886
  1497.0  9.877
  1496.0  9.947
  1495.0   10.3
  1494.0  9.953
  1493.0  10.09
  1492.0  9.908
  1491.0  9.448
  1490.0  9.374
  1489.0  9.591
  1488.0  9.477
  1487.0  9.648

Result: 0.74 mm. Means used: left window 11.8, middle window 12.3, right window 13.1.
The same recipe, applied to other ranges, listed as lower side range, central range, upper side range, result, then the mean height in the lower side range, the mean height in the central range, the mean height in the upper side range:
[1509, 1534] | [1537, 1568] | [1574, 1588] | 0.2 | 11.5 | 11.9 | 12.5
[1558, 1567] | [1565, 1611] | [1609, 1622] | -2.6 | 11.8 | 12.8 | 12.5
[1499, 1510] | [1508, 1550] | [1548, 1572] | -2.6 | 10.3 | 11.7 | 11.9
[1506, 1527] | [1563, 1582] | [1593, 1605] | 1.3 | 11.2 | 11.9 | 13.6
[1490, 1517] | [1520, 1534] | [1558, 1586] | -0.9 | 10.4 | 11.7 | 12.1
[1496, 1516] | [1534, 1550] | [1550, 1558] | -0.7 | 10.5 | 12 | 11.9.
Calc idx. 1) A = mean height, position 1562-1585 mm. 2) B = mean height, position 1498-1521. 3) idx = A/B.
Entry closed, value 1.1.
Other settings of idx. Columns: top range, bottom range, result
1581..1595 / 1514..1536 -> 1.16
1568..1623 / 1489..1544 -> 1.16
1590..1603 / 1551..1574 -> 1.16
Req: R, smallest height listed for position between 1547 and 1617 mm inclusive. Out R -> 10.96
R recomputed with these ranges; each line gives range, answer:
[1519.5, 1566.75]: 10.76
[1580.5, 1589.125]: 11.68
